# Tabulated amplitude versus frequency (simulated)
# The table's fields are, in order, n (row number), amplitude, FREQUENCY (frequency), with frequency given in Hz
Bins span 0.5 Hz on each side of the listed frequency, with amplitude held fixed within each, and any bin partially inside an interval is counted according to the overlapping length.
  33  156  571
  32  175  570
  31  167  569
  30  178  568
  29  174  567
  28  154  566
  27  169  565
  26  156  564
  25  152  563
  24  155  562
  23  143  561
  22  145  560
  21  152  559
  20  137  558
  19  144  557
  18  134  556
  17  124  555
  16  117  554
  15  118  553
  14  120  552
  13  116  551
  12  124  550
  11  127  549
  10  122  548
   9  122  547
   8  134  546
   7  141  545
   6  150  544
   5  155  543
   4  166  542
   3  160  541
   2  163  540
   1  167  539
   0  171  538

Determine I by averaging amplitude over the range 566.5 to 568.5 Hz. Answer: 176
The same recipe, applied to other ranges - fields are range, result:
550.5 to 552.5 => 118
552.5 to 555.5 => 120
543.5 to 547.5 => 137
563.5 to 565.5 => 162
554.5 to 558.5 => 135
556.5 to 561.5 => 144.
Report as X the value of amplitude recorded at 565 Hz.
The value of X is 169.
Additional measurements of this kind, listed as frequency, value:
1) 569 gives 167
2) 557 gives 144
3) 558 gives 137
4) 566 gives 154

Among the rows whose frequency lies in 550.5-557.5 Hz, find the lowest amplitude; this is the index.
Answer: 116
